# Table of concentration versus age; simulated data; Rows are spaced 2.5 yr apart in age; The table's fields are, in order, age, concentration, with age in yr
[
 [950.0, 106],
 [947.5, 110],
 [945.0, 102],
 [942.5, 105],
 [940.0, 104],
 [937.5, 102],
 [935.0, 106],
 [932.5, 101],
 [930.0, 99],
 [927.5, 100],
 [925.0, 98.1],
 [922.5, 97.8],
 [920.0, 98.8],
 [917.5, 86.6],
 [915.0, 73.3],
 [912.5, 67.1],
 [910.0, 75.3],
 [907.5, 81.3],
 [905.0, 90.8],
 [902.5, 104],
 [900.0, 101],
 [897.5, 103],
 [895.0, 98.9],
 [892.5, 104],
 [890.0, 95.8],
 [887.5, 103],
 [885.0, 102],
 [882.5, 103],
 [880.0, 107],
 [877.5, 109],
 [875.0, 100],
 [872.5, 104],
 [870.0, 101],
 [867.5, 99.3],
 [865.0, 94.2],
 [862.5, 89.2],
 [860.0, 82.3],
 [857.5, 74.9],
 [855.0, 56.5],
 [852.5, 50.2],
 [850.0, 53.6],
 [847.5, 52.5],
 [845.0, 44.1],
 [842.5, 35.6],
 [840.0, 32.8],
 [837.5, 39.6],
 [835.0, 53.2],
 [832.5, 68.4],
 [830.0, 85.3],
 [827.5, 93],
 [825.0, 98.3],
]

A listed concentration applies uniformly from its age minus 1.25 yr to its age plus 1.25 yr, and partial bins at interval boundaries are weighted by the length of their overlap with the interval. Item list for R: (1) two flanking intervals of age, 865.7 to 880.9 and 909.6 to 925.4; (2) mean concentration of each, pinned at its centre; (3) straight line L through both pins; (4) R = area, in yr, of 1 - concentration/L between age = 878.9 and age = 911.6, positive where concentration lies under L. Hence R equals -1.0 yr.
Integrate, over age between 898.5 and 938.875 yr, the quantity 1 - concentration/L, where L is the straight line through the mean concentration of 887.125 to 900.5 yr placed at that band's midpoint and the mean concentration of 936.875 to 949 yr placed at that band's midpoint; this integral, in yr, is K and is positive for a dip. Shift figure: 4.0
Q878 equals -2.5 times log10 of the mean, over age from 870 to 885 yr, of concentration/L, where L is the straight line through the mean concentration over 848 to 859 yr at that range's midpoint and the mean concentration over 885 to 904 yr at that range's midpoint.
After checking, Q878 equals -0.24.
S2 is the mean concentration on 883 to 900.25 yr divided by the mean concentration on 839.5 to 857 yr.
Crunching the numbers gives 2.1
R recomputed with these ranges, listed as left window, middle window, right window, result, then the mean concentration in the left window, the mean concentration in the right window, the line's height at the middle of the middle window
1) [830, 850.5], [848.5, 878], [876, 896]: -2.36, 49.6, 103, 76.3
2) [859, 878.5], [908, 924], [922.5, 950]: 2.82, 97.4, 103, 101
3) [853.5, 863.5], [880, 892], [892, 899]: -0.90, 74.8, 102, 94.8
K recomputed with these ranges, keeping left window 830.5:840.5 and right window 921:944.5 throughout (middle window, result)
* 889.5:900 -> -2.4 yr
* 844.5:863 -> -0.1 yr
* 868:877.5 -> -4.2 yr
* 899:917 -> 0.8 yr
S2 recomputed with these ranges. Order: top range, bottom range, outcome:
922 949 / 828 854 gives 1.94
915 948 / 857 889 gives 1.01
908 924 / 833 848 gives 1.90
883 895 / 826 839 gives 1.49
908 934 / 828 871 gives 1.36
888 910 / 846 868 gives 1.35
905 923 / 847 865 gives 1.22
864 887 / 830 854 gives 2.05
